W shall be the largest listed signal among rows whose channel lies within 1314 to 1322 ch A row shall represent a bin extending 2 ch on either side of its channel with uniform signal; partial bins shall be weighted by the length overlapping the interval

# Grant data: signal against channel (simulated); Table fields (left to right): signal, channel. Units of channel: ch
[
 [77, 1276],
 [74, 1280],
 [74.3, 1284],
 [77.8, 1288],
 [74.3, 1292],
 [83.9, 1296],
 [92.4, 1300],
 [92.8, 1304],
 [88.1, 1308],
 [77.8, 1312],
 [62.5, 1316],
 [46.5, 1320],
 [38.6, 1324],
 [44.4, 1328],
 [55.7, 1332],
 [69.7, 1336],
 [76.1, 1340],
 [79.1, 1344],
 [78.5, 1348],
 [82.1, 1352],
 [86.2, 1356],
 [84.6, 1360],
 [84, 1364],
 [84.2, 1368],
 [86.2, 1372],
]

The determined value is 62.5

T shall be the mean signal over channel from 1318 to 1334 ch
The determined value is 46.3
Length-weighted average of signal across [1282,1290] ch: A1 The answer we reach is 76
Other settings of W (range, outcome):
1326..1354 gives 82.1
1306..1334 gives 88.1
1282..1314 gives 92.8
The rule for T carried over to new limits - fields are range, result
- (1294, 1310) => 89.3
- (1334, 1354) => 77.1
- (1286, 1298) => 78.7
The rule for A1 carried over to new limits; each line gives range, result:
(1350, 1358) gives 84.2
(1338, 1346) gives 77.6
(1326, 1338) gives 56.6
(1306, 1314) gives 82.9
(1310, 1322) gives 62.3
